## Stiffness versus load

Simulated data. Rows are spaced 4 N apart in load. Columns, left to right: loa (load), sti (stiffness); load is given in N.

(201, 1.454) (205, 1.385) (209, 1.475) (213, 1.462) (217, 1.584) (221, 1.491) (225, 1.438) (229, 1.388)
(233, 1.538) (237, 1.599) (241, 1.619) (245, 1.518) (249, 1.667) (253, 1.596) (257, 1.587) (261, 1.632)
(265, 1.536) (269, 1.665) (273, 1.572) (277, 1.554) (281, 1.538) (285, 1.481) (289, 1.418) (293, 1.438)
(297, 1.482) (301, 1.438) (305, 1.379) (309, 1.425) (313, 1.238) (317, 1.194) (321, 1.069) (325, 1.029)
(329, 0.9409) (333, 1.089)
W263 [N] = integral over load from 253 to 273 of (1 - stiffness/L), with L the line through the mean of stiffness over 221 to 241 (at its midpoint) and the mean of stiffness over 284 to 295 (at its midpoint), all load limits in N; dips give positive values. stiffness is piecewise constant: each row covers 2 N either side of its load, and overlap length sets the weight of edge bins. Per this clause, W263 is -1.8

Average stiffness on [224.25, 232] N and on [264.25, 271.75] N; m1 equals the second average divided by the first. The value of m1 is 1.1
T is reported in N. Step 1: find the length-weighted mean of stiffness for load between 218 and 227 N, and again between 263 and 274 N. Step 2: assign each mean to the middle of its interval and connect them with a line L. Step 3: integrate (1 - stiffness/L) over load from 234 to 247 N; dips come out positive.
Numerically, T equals -0.45 N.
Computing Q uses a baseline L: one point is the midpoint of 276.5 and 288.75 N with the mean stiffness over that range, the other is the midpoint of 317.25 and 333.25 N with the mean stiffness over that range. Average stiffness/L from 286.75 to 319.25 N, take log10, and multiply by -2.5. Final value -0.08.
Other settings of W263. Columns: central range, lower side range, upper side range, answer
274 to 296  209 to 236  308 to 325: -3.3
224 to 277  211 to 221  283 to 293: -3.0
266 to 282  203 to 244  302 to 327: -2.7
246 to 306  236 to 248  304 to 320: -3.9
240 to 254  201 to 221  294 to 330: -2.0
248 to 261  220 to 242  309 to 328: -1.9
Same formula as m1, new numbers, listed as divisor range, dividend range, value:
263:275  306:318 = 0.82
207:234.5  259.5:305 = 1.02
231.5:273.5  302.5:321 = 0.81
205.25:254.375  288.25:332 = 0.83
